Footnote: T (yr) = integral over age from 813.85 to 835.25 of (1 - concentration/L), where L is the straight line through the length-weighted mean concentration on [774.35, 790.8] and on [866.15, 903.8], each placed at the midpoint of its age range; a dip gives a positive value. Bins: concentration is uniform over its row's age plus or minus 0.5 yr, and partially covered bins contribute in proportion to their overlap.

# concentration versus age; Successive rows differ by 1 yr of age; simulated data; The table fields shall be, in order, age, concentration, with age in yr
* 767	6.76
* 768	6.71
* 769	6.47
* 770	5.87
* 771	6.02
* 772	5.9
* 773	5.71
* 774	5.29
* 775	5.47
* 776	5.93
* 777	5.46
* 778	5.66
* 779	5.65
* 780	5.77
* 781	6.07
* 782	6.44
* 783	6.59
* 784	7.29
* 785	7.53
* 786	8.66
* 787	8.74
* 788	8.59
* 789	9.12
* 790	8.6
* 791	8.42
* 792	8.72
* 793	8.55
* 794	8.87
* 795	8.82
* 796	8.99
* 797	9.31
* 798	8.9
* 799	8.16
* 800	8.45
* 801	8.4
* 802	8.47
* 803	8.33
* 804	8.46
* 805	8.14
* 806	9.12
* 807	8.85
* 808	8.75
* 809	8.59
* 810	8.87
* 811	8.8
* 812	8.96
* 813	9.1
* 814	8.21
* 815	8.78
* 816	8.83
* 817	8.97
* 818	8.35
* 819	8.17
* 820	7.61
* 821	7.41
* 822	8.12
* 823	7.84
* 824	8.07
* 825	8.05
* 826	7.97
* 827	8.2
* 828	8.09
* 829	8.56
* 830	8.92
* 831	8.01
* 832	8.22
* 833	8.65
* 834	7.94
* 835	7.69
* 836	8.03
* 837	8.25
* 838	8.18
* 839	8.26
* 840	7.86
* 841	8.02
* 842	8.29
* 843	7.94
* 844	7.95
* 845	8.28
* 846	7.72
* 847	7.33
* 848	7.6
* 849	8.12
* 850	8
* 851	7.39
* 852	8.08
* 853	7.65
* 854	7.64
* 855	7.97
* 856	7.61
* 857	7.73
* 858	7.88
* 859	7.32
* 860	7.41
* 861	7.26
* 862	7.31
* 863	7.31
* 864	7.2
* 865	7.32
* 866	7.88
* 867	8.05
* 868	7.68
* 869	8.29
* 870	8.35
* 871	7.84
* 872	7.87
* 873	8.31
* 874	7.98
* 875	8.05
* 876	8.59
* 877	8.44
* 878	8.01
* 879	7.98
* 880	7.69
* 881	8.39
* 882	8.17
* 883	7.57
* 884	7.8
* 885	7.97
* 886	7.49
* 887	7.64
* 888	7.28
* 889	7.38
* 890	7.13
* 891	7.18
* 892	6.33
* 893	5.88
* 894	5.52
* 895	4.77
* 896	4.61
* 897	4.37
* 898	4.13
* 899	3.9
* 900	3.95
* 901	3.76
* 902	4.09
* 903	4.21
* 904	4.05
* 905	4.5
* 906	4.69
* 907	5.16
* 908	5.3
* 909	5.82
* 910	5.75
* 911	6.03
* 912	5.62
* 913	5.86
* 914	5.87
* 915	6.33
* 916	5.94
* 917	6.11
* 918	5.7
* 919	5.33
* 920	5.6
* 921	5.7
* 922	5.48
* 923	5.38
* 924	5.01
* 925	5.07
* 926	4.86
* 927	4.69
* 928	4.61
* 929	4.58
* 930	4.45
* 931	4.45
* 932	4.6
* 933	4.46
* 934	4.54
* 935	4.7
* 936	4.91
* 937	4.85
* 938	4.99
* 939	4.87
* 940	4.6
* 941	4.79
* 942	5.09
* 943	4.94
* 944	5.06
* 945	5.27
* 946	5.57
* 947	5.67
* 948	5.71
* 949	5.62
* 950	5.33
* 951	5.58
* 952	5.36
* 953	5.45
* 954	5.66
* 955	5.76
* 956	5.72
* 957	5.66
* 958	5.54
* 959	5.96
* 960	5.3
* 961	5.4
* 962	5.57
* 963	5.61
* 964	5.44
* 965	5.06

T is -4.0 yr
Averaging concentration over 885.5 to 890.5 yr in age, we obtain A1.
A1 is 7.38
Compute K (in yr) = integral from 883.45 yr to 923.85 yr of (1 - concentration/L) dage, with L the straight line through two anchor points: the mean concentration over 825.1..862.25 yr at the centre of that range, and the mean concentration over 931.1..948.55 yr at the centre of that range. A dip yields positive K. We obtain 3.0 yr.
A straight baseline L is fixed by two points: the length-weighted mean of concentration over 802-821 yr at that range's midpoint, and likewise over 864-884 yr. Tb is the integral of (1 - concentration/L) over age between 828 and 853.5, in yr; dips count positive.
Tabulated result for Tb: 0.8 yr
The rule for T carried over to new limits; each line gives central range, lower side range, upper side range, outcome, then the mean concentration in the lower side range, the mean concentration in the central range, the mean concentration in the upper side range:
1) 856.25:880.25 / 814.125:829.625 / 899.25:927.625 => -4.2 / 8.21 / 7.82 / 5.2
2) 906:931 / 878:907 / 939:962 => 1.6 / 6.04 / 5.39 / 5.4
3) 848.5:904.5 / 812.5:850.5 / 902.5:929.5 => -3.0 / 8.15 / 7.03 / 5.31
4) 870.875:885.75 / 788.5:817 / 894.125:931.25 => -4.5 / 8.7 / 8.04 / 5.03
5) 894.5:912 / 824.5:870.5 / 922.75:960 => 4.4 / 7.9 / 4.68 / 5.12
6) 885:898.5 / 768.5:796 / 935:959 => -0.7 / 7.08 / 6.2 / 5.31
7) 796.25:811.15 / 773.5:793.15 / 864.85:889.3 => -2.8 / 7.1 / 8.64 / 7.93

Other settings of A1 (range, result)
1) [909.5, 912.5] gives 5.8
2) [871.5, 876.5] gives 8.16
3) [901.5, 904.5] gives 4.12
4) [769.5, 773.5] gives 5.88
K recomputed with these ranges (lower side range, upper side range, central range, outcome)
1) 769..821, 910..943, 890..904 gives 2.2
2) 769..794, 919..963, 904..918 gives -0.1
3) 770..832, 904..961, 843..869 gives -3.4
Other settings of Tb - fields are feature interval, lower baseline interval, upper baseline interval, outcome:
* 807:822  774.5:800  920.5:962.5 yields -2.8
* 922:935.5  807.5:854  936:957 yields 2.3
